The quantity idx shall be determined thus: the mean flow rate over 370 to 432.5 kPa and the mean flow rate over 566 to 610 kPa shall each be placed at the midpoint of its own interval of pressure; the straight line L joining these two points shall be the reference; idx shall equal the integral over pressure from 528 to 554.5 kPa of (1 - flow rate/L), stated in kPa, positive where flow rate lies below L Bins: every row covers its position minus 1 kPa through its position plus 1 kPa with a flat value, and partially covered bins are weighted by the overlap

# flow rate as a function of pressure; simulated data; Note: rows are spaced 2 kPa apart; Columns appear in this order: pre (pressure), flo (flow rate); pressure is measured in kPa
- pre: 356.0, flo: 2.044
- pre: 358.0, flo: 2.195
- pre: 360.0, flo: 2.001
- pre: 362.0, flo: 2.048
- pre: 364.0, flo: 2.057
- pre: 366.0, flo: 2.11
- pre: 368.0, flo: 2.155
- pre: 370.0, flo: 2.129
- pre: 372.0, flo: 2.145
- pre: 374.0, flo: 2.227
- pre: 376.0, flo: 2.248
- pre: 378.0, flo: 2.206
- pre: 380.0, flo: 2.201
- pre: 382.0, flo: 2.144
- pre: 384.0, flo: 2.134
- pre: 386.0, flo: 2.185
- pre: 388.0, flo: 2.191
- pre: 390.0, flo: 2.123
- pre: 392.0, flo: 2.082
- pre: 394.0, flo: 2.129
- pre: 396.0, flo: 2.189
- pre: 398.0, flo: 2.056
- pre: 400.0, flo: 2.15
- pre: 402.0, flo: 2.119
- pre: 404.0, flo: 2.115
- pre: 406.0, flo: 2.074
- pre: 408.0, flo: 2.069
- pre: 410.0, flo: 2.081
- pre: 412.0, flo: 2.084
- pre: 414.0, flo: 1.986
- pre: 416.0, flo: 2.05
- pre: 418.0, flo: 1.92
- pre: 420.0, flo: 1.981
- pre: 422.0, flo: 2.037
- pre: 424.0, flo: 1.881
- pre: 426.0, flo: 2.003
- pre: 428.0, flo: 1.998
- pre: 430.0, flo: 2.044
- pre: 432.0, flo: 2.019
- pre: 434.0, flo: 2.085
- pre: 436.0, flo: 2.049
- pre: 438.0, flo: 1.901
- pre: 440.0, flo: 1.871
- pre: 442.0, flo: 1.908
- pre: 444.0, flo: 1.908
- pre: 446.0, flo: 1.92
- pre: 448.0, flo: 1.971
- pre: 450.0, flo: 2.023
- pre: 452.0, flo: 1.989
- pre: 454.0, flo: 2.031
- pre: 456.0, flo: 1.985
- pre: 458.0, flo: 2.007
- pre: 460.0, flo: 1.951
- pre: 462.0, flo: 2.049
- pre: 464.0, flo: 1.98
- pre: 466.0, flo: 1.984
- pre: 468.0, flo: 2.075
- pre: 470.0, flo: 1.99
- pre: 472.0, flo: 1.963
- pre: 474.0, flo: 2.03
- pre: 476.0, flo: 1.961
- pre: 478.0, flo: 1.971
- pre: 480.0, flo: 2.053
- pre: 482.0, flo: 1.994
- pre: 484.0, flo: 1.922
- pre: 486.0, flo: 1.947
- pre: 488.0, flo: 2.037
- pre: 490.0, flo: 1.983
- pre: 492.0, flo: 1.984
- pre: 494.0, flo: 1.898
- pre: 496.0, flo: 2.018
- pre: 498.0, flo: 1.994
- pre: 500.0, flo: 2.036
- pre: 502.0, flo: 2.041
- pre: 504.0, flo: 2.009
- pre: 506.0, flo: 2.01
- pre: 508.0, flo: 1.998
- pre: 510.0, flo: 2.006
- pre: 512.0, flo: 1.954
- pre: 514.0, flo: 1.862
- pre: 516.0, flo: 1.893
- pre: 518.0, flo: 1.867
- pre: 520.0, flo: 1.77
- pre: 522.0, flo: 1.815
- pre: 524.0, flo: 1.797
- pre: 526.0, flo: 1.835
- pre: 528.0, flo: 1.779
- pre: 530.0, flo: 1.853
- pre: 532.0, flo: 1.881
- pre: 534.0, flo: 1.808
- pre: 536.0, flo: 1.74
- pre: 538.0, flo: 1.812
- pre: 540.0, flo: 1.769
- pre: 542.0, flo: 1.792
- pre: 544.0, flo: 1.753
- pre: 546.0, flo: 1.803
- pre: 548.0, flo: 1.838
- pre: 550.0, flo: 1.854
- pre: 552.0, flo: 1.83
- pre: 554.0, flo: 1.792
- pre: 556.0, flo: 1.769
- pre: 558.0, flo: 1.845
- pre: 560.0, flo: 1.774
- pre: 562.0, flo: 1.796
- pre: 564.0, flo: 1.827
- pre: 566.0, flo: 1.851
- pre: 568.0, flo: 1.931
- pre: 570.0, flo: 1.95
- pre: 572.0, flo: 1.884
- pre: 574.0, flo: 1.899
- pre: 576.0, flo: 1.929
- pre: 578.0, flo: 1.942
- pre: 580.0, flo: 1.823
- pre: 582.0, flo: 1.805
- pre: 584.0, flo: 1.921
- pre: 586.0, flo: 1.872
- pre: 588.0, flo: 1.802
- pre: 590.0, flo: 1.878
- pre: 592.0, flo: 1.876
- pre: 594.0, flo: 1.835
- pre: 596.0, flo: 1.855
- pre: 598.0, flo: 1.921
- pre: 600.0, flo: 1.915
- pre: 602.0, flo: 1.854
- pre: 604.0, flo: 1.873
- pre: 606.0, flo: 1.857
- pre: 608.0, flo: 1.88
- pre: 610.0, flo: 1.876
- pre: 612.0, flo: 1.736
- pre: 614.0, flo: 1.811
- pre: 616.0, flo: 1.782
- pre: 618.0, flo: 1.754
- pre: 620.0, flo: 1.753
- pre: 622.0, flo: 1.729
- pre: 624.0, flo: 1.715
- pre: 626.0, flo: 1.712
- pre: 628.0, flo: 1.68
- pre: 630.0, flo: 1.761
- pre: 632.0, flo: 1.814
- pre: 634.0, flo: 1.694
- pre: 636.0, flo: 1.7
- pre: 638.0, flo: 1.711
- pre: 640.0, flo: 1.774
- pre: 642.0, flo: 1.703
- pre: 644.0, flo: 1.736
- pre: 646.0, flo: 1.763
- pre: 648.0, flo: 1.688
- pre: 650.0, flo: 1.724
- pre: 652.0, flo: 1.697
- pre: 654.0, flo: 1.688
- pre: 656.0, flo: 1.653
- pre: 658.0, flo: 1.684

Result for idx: 1.7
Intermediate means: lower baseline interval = 2.09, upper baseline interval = 1.88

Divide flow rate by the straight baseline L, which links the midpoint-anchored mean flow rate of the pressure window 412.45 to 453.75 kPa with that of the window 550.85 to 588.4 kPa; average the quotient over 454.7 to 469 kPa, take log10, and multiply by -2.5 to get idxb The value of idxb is -0.03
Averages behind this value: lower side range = 1.98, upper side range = 1.86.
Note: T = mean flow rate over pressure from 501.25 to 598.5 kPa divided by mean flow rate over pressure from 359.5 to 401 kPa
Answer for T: 0.9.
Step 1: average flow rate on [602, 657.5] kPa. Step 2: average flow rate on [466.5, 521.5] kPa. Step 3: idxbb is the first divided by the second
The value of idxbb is 0.9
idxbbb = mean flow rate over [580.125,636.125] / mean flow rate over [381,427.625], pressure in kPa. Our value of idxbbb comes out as 0.87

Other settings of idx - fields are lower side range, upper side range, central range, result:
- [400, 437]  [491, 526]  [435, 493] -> 0.13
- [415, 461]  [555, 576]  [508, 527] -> 0.29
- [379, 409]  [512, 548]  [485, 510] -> -1.38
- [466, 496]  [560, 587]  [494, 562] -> 2.29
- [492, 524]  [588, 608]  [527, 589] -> 2.13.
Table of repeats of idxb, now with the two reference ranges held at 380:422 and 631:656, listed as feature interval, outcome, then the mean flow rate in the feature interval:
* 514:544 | 0.05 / 1.81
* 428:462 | 0.02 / 1.98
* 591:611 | -0.05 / 1.87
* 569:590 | -0.04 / 1.88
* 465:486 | -0.01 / 1.99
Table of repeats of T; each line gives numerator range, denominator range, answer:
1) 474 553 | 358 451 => 0.92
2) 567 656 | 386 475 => 0.89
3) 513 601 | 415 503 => 0.93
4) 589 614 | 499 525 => 0.97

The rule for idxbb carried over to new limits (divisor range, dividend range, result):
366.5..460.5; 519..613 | 0.89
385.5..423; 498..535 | 0.91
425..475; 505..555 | 0.93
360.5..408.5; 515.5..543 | 0.85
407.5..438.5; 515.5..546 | 0.90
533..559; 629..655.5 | 0.96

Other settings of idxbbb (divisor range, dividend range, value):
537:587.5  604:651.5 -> 0.95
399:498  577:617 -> 0.93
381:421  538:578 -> 0.88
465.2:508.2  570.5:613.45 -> 0.94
